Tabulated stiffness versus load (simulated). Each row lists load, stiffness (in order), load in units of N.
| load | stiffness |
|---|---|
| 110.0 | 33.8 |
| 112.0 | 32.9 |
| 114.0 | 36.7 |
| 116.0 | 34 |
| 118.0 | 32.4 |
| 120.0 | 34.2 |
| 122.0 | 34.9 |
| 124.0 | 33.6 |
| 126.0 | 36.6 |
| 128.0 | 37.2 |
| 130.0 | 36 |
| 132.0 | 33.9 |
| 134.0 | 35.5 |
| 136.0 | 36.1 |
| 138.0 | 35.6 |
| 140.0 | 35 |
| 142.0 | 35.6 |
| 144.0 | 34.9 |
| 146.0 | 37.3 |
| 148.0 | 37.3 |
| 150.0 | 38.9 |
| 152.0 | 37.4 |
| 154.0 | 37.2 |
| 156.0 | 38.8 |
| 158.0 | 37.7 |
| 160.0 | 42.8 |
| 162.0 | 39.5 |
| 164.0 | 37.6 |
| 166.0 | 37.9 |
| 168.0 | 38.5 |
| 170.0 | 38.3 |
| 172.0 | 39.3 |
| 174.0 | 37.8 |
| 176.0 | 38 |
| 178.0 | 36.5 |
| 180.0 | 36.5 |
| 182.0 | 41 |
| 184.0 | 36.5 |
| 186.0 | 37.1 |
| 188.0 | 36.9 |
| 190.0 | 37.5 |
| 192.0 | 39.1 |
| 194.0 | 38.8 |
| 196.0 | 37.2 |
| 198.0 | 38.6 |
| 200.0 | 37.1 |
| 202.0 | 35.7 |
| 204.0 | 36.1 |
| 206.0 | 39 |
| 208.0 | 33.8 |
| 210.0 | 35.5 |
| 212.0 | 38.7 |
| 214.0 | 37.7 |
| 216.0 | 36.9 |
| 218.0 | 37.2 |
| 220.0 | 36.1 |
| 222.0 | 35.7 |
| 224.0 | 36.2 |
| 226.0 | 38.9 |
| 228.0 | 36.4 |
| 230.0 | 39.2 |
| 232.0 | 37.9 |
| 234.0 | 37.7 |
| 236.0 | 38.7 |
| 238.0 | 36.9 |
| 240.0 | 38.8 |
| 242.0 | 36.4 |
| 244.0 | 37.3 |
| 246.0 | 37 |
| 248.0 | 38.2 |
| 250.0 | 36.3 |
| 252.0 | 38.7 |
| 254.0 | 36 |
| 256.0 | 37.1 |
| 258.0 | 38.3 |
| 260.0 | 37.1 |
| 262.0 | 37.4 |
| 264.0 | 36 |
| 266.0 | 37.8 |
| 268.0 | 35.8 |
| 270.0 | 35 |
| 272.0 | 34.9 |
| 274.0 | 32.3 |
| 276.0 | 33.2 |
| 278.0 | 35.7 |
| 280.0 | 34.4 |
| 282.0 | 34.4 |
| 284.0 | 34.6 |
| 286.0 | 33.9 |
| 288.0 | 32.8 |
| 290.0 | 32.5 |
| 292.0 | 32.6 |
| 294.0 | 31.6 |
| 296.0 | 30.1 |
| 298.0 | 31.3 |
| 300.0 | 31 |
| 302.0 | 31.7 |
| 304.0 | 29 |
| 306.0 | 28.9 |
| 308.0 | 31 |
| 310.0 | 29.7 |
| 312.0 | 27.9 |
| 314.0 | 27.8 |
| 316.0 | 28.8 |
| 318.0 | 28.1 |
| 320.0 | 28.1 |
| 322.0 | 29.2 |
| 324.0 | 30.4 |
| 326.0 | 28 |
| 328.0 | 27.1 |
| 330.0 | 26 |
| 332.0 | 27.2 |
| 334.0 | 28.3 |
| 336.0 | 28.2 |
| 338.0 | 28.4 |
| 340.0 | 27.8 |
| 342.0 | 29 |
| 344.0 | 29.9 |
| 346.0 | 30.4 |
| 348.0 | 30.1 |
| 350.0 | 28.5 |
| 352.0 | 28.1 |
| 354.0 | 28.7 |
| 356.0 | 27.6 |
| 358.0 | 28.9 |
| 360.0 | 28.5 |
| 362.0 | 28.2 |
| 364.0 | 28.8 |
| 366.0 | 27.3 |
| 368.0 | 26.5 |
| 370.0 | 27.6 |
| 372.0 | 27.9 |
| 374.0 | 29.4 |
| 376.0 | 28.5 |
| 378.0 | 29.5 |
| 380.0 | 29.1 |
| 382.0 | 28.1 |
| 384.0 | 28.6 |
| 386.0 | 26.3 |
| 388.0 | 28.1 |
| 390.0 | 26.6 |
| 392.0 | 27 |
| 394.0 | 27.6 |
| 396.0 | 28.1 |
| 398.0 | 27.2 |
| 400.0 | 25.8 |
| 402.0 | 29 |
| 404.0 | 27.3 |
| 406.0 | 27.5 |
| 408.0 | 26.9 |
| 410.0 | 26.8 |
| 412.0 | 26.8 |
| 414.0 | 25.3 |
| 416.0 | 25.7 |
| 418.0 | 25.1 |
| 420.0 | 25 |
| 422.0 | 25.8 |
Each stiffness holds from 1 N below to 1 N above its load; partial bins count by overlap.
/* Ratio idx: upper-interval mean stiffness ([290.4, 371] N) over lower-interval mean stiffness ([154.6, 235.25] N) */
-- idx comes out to 0.8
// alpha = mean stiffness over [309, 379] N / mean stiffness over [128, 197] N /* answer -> 0.8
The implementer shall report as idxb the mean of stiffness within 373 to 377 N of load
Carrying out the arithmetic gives 28.9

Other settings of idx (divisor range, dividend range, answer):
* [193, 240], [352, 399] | 0.75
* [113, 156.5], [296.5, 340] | 0.81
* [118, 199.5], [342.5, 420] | 0.75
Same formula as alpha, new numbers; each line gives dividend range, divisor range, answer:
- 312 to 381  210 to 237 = 0.76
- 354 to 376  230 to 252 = 0.75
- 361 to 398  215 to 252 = 0.75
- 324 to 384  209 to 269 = 0.76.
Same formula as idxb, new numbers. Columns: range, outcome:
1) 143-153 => 37.2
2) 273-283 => 34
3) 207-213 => 36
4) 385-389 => 27.2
